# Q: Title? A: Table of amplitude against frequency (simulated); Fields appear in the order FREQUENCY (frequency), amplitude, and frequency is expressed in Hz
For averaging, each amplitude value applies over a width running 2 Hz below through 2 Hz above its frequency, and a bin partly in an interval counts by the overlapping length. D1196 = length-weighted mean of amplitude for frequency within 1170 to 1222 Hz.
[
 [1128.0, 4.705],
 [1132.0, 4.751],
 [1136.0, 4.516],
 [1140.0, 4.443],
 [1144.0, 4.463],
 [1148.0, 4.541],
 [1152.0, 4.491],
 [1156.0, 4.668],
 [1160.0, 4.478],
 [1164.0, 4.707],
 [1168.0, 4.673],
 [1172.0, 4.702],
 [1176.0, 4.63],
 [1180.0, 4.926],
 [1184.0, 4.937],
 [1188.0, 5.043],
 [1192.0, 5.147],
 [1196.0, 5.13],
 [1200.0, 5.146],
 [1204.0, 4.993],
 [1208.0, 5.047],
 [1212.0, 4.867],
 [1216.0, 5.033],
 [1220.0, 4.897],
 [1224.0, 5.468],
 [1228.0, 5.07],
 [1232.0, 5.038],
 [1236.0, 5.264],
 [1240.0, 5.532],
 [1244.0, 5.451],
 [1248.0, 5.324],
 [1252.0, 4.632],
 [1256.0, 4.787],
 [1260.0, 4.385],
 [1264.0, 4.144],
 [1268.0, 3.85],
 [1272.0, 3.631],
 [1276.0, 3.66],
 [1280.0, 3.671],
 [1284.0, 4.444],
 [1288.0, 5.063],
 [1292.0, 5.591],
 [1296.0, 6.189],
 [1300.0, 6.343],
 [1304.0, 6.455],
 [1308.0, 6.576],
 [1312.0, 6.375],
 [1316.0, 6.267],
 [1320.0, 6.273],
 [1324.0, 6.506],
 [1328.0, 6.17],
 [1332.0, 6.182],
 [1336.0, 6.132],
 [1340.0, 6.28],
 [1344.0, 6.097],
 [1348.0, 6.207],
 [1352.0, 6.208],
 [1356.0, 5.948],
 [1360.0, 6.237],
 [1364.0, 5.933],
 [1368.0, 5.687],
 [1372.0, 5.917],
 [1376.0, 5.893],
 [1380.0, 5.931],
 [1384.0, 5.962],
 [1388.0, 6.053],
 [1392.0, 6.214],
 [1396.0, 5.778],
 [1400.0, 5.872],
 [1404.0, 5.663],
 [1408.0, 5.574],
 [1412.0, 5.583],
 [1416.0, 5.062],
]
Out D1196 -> 4.96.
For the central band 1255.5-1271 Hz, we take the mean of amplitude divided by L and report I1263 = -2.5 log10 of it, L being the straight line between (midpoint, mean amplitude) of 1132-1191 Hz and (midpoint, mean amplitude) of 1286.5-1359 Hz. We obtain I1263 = 0.314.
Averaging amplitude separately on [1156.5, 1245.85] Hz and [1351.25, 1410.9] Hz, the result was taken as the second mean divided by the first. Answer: 1.2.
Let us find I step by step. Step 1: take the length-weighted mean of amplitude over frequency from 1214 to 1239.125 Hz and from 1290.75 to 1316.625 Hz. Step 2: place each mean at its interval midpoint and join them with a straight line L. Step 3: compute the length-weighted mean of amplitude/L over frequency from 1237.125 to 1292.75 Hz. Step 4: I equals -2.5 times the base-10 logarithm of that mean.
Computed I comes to 0.24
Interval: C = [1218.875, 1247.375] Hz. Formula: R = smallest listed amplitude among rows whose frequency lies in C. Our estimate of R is 4.897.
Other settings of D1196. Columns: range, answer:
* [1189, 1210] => 5.09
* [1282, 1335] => 6.04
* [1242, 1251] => 5.3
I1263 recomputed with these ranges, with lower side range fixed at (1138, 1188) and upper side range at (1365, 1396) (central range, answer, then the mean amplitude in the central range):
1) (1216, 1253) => -0.02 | 5.19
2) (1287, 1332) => -0.12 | 6.19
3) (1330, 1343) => -0.09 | 6.19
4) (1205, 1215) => -0.01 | 4.97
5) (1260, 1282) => 0.35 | 3.85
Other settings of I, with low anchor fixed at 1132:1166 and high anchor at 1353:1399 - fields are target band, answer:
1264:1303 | 0.14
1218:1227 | -0.03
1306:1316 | -0.16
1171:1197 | -0.04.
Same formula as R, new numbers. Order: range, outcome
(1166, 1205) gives 4.63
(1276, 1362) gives 3.66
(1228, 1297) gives 3.631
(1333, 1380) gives 5.687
